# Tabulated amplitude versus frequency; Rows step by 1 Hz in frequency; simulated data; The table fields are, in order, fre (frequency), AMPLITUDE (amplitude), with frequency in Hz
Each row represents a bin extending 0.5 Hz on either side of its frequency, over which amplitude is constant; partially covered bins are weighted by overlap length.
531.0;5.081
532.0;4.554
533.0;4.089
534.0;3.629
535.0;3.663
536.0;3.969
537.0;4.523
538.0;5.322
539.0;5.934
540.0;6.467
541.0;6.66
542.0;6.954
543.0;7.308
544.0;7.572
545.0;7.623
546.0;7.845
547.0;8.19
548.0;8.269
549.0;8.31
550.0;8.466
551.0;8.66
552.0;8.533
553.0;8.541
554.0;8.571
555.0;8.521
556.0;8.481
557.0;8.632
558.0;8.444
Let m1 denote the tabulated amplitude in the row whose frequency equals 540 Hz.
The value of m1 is 6.467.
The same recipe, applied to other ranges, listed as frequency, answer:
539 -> 5.934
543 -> 7.308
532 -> 4.554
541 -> 6.66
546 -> 7.845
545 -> 7.623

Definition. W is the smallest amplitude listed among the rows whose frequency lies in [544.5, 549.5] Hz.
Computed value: 7.623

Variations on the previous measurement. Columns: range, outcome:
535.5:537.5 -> 3.969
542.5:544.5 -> 7.308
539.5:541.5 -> 6.467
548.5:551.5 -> 8.31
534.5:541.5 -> 3.663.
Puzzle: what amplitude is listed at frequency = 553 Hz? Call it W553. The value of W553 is 8.541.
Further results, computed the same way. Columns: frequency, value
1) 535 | 3.663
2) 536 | 3.969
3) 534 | 3.629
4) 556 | 8.481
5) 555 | 8.521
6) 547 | 8.19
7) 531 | 5.081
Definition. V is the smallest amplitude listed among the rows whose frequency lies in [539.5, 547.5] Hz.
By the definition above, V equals 6.467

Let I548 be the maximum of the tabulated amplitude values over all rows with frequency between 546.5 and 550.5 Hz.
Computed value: 8.466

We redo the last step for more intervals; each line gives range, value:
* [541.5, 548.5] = 8.269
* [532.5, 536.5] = 4.089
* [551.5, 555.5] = 8.571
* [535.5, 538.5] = 5.322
